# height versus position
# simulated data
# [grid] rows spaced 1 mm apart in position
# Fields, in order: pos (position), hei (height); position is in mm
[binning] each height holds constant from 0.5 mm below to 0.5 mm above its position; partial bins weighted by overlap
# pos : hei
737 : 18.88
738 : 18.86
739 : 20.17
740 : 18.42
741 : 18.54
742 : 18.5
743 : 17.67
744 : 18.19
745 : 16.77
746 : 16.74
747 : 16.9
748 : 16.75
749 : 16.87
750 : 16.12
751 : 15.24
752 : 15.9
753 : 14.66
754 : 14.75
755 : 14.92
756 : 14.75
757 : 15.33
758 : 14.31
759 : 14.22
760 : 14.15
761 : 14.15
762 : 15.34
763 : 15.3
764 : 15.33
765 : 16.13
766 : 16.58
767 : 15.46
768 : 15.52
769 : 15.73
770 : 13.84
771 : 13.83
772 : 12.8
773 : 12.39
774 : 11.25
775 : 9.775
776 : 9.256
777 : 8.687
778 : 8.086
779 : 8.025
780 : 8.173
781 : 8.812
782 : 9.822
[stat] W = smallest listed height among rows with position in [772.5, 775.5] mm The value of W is 9.775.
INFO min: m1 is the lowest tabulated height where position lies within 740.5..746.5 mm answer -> 16.74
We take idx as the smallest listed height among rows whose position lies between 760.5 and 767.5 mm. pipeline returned 14.15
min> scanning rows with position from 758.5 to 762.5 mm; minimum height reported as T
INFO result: 14.15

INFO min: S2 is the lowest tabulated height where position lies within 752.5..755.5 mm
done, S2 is 14.66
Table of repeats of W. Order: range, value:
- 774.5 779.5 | 8.025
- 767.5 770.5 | 13.84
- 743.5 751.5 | 15.24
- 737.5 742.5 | 18.42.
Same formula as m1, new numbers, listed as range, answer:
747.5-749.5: 16.75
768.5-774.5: 11.25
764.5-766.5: 16.13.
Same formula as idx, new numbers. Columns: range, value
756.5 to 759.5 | 14.22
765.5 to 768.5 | 15.46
